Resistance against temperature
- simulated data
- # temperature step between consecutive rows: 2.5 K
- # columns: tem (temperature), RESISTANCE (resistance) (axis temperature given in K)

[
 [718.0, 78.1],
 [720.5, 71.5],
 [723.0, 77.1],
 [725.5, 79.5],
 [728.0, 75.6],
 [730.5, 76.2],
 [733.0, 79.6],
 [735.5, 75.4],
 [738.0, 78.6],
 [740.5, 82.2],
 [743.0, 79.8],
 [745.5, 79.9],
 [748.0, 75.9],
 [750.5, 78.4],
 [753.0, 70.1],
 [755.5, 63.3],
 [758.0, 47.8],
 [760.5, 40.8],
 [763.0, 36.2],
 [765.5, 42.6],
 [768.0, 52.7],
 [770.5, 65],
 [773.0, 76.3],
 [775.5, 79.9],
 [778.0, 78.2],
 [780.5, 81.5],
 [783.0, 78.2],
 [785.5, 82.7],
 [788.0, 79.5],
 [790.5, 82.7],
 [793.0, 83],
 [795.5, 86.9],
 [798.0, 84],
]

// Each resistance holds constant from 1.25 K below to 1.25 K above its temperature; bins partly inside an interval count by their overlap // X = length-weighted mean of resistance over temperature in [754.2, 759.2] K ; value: 55.8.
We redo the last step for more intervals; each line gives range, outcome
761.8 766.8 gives 39.6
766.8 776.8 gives 68.6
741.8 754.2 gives 76.8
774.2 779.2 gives 79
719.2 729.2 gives 75.9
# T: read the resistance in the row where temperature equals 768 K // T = 52.7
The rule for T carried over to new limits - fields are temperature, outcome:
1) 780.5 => 81.5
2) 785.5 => 82.7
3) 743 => 79.8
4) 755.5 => 63.3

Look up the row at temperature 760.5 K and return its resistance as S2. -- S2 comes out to 40.8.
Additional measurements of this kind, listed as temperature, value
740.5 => 82.2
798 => 84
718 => 78.1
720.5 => 71.5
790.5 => 82.7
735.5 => 75.4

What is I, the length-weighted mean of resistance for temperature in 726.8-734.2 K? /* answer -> 77.1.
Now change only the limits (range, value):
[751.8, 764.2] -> 51.6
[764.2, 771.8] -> 53.5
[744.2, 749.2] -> 77.9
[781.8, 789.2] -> 80.2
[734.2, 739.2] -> 77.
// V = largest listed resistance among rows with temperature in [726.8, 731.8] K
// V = 76.2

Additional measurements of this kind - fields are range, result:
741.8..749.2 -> 79.9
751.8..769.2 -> 70.1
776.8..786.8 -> 82.7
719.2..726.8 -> 79.5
